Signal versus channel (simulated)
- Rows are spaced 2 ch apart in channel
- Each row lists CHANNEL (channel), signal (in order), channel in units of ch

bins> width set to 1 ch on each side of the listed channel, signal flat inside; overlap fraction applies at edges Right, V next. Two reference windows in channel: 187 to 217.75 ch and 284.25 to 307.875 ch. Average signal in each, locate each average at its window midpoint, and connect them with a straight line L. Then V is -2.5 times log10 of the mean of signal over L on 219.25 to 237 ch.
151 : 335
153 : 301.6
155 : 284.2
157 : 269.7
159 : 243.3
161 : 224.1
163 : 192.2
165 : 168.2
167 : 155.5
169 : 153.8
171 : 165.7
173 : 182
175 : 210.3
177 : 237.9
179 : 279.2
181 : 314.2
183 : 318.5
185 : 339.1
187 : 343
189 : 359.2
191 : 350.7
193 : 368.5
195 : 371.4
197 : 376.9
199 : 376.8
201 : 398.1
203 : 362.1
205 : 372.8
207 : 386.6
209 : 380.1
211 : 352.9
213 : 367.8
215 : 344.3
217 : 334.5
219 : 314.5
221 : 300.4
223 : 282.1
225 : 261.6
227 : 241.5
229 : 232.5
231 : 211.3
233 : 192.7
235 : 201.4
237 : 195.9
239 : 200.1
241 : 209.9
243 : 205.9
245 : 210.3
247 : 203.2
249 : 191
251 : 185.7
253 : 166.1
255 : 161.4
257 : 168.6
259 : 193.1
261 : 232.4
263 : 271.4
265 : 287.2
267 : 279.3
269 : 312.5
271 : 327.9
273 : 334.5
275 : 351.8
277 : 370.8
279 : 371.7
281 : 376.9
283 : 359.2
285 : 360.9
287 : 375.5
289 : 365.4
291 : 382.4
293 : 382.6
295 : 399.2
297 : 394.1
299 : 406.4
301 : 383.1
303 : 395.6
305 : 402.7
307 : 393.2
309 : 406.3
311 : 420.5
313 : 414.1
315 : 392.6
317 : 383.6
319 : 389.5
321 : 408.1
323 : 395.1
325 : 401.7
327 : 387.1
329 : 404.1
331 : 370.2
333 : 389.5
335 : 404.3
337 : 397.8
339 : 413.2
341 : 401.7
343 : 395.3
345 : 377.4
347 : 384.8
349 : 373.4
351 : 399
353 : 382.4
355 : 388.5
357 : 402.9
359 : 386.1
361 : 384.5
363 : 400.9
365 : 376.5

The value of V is 0.47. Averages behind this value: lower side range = 366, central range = 241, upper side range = 387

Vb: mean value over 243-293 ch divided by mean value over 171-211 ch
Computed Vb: 0.9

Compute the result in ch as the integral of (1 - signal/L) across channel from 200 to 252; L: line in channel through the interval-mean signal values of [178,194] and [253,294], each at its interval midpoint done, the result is 7.9 ch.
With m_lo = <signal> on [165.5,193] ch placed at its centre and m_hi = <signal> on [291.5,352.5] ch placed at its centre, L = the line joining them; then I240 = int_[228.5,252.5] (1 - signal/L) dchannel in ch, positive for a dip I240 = 8.9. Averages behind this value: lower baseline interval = 264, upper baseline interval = 395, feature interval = 202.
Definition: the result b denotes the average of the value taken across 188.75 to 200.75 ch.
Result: 370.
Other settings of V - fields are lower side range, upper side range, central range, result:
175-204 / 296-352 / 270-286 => 0.06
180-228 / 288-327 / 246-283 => 0.36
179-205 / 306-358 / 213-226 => 0.17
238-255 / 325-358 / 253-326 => -0.22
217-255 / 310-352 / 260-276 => -0.06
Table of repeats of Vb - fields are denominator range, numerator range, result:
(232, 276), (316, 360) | 1.70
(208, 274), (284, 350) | 1.55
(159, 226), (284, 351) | 1.31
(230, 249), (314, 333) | 1.93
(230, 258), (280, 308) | 1.99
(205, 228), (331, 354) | 1.20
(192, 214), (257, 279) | 0.79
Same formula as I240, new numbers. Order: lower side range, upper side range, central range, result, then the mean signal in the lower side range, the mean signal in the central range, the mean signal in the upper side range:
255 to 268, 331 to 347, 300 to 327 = -4.6 ch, 233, 398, 395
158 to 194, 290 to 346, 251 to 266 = 5.7 ch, 256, 210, 396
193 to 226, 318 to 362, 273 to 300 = 0.0 ch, 350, 375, 393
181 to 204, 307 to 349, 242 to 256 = 6.9 ch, 358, 189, 396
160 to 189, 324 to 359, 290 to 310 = -2.3 ch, 239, 395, 392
